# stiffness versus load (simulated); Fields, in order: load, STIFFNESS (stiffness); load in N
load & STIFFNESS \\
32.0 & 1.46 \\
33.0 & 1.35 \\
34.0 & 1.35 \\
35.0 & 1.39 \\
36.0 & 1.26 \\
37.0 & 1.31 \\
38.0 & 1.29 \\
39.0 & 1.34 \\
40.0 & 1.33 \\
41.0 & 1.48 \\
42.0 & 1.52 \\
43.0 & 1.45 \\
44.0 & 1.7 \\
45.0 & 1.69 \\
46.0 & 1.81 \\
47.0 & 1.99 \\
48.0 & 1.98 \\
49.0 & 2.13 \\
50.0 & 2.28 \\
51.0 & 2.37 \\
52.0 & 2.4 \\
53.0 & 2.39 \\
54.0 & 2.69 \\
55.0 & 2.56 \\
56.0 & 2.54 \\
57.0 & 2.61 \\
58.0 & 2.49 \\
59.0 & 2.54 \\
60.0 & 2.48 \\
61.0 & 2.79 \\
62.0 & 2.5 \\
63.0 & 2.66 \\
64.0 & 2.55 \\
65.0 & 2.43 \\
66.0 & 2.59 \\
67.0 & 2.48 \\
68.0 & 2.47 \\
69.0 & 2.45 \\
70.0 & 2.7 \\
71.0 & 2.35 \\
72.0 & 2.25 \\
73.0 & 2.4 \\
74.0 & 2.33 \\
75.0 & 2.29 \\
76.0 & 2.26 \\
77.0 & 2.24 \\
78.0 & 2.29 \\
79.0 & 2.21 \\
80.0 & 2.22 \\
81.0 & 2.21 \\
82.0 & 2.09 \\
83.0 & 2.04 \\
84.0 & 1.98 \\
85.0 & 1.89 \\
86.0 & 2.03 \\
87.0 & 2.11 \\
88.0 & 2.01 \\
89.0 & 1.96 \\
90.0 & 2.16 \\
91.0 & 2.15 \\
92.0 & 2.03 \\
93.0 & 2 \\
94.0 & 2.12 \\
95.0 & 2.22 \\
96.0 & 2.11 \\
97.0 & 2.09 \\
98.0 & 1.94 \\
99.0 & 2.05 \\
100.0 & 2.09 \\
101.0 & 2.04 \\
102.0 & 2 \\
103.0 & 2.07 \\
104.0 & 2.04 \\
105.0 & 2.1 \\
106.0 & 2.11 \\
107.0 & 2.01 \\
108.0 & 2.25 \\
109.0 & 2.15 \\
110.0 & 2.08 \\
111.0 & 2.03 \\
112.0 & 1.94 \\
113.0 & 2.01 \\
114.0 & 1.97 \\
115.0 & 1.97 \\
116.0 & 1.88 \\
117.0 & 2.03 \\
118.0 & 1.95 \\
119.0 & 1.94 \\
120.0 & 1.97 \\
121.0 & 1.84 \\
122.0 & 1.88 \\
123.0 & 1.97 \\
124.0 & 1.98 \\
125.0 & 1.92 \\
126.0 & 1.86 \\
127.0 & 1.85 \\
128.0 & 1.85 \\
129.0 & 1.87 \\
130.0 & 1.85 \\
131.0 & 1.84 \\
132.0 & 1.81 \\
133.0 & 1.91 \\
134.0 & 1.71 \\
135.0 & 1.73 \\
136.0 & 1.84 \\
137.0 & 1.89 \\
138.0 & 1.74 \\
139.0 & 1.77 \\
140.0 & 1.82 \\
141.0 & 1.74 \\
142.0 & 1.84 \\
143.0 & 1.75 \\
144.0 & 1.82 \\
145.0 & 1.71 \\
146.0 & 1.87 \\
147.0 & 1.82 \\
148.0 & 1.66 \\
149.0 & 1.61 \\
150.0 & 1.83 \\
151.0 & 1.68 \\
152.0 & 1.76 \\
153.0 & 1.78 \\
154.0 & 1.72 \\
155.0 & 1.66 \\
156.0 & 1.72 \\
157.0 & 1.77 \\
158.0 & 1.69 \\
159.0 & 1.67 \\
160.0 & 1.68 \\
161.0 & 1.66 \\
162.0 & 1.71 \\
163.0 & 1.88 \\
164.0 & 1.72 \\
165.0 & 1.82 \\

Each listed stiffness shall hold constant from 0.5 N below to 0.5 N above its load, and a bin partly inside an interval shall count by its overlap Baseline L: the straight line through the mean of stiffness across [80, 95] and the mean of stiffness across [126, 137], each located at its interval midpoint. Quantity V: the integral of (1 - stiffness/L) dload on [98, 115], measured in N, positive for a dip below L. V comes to -0.8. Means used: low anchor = 2.07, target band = 2.05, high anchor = 1.83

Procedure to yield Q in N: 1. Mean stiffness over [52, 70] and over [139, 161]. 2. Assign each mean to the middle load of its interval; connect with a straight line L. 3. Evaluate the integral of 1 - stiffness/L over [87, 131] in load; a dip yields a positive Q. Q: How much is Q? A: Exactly 2.12 N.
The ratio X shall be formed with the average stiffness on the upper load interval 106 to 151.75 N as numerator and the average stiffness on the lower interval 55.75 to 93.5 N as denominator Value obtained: 0.81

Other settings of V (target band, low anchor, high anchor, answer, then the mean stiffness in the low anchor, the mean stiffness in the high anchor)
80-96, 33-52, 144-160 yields -3.6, 1.66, 1.73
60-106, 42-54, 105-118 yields -4.4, 2.02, 2.03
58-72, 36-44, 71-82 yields -3.8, 1.4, 2.27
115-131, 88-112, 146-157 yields 0.1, 2.07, 1.73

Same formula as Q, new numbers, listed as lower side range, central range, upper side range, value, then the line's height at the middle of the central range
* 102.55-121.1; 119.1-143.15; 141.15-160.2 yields 0.5 N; 1.88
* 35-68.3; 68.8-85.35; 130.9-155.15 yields -1.9 N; 2.02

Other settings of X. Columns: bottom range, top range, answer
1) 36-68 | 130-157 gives 0.83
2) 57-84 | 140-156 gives 0.73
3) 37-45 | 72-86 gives 1.51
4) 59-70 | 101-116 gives 0.80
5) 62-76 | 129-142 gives 0.74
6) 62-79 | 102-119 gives 0.84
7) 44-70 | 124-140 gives 0.77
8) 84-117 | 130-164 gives 0.86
